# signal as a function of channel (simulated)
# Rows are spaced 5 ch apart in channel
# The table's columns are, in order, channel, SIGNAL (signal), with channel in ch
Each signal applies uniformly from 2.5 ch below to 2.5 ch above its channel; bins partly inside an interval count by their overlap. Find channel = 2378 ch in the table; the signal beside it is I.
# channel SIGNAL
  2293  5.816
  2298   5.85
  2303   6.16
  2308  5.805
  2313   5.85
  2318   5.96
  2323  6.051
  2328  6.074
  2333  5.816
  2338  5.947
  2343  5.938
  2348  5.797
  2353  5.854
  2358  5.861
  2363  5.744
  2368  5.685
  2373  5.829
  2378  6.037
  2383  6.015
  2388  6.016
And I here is 6.037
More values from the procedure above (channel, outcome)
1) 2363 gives 5.744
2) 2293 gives 5.816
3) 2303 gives 6.16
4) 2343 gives 5.938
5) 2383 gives 6.015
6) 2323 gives 6.051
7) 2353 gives 5.854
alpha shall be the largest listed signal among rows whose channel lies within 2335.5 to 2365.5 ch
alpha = 5.947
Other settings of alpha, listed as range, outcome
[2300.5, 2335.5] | 6.16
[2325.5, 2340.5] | 6.074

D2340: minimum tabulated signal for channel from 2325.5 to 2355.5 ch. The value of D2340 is 5.797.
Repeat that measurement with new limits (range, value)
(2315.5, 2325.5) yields 5.96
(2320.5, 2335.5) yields 5.816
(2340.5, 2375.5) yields 5.685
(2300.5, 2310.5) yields 5.805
